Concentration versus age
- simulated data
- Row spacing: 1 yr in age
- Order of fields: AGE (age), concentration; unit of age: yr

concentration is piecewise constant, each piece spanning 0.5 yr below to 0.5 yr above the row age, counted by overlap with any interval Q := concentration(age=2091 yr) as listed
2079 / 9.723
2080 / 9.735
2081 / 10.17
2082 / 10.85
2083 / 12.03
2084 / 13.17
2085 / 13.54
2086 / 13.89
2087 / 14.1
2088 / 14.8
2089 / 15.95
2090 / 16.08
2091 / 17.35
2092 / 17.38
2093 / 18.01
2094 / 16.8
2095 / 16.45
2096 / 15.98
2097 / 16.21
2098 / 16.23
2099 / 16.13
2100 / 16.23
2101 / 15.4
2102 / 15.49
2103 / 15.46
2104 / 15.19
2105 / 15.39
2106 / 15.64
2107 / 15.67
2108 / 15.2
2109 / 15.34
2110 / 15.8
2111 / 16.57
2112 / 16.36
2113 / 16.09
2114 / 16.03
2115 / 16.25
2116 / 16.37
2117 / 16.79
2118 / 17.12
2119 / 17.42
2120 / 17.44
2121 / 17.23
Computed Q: 17.35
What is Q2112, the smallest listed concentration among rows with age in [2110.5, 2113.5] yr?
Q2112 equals 16.09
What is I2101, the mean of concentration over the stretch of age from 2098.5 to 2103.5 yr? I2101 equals 15.7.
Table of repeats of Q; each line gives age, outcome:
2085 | 13.54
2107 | 15.67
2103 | 15.46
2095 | 16.45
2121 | 17.23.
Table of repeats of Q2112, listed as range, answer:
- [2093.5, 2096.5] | 15.98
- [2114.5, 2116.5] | 16.25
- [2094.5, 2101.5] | 15.4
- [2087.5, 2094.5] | 14.8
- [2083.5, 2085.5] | 13.17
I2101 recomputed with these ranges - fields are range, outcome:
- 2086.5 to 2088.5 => 14.4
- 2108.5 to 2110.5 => 15.6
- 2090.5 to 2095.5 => 17.2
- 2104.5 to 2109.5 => 15.4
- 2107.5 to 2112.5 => 15.9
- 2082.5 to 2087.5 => 13.3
